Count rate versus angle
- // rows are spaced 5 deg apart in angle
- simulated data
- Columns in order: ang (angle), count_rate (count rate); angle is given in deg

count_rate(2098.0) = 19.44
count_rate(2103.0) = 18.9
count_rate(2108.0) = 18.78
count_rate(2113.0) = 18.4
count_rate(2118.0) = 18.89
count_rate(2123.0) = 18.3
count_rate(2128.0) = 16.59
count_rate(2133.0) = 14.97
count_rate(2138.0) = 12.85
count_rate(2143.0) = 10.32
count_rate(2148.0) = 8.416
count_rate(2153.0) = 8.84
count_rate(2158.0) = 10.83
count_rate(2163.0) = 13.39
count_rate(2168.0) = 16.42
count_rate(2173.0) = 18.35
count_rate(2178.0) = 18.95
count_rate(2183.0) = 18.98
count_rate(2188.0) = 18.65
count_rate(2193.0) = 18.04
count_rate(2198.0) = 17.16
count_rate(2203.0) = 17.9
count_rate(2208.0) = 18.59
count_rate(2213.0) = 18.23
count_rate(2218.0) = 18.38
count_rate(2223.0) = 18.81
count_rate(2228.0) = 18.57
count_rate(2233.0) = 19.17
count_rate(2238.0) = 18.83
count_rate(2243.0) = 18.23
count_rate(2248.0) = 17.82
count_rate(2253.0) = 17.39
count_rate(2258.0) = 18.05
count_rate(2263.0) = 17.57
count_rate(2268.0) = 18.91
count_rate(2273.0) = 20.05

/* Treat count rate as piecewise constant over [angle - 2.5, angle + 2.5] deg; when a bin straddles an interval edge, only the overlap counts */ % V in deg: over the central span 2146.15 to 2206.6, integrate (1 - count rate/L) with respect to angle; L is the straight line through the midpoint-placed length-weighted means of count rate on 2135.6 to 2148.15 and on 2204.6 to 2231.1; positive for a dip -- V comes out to -4.6 deg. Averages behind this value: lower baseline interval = 10.9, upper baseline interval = 18.5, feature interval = 15.6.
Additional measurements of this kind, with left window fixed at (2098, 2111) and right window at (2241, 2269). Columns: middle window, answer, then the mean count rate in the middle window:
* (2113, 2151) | 8.6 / 14.5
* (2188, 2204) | 0.4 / 17.8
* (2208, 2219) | -0.1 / 18.4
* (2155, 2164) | 3.3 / 11.7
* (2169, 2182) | 0.0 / 18.4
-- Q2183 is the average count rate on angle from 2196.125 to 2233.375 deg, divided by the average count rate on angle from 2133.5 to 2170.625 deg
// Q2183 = 1.6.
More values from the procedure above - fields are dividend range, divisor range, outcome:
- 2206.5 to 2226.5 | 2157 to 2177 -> 1.20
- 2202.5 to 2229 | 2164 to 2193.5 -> 1.02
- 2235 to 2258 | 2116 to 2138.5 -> 1.09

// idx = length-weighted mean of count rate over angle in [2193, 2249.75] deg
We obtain 18.3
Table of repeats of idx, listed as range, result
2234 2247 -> 18.5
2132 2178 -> 13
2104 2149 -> 15.6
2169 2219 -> 18.3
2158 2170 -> 14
